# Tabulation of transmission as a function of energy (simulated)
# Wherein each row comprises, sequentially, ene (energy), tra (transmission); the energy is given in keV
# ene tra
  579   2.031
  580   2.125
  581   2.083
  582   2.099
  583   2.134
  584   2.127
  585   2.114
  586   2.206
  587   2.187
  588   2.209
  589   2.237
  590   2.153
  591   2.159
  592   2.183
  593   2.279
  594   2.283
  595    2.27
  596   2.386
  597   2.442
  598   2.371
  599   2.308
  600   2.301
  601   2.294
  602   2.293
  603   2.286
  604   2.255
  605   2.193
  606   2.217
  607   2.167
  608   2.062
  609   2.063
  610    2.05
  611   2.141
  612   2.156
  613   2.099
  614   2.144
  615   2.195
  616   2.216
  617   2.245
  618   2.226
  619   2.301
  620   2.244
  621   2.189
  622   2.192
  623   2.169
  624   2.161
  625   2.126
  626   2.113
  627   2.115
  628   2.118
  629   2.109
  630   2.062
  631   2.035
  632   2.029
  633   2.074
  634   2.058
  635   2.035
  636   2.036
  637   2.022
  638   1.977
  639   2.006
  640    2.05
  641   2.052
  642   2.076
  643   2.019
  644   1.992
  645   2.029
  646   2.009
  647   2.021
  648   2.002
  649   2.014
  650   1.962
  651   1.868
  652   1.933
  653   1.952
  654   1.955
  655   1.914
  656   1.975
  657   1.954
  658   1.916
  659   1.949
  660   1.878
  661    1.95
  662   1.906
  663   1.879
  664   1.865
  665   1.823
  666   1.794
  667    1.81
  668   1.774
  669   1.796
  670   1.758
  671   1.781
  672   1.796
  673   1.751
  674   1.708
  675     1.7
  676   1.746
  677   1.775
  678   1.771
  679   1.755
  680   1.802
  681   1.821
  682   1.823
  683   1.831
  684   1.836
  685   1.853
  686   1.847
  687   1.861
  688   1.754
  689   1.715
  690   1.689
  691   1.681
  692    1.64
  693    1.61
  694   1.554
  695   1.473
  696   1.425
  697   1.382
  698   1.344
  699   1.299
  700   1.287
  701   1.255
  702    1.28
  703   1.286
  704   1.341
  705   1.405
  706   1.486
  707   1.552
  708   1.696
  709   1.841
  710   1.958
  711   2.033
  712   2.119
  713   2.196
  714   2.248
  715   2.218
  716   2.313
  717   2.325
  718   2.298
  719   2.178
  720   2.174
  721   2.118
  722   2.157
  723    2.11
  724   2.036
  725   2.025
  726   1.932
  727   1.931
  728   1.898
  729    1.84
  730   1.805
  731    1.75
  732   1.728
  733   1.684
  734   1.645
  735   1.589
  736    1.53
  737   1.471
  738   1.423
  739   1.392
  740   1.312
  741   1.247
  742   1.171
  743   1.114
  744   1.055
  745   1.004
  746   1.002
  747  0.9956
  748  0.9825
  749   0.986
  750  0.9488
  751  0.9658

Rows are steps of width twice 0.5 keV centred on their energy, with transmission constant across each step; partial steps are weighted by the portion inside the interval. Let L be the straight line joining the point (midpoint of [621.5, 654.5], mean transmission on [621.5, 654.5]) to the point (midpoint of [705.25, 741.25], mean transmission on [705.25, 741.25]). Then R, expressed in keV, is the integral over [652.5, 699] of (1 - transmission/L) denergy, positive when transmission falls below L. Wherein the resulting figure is 4.70 keV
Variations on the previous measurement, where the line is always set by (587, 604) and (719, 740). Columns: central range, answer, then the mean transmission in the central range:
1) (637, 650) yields 0.55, 2.02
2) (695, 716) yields 2.70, 1.64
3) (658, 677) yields 1.96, 1.82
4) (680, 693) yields 1.23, 1.77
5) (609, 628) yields 0.24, 2.17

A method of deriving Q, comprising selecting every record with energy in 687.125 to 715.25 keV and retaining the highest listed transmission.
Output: 2.248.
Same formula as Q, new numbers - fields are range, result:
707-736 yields 2.325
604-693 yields 2.301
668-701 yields 1.861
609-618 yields 2.245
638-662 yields 2.076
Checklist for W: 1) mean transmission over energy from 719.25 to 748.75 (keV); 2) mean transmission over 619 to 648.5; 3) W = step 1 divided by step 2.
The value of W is 0.8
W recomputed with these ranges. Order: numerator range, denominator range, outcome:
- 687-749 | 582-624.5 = 0.75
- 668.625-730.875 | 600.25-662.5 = 0.86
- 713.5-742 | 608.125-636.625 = 0.87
